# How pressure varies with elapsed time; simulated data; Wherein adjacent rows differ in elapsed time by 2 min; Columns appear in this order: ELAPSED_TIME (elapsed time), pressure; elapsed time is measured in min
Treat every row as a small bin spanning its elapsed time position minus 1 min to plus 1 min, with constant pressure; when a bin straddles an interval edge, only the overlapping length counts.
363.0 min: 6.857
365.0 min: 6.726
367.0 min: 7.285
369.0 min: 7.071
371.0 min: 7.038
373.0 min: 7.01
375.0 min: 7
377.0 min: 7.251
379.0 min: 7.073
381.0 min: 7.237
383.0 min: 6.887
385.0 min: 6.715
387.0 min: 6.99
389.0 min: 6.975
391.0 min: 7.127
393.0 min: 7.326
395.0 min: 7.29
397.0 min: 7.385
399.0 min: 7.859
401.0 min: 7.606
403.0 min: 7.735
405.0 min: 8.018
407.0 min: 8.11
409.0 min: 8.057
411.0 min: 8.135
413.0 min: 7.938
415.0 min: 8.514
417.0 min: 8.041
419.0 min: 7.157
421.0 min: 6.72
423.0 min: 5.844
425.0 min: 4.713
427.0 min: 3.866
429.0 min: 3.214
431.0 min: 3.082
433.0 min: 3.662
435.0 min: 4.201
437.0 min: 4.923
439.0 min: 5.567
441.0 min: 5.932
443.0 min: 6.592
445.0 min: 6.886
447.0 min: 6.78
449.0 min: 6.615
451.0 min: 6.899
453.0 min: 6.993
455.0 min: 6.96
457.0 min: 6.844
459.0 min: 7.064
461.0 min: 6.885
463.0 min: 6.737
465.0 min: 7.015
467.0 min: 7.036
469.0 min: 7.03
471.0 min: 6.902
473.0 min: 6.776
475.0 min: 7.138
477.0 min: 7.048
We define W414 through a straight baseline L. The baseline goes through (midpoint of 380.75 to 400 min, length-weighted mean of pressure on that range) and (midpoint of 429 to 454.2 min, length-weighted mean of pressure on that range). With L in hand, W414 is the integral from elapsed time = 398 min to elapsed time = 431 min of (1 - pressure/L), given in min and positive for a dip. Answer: -1.9 min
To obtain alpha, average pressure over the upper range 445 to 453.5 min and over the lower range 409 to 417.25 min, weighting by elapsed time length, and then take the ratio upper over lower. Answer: 0.84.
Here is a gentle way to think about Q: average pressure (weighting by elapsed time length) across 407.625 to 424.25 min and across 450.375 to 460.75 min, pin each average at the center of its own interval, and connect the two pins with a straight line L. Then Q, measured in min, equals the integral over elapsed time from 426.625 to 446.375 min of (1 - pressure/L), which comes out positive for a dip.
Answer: 6.4 min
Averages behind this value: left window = 7.52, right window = 6.95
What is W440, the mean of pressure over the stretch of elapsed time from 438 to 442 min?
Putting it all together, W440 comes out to 5.75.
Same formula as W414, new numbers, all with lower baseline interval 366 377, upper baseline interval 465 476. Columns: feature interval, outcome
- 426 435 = 4.5 min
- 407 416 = -1.4 min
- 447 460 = 0.2 min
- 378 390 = 0.2 min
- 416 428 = 1.7 min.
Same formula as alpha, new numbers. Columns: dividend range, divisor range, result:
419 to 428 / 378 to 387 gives 0.79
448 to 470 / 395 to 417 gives 0.87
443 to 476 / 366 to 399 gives 0.97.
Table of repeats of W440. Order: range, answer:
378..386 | 6.98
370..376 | 7.02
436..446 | 5.98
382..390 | 6.89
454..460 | 6.96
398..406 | 7.8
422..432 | 4.14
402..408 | 7.95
